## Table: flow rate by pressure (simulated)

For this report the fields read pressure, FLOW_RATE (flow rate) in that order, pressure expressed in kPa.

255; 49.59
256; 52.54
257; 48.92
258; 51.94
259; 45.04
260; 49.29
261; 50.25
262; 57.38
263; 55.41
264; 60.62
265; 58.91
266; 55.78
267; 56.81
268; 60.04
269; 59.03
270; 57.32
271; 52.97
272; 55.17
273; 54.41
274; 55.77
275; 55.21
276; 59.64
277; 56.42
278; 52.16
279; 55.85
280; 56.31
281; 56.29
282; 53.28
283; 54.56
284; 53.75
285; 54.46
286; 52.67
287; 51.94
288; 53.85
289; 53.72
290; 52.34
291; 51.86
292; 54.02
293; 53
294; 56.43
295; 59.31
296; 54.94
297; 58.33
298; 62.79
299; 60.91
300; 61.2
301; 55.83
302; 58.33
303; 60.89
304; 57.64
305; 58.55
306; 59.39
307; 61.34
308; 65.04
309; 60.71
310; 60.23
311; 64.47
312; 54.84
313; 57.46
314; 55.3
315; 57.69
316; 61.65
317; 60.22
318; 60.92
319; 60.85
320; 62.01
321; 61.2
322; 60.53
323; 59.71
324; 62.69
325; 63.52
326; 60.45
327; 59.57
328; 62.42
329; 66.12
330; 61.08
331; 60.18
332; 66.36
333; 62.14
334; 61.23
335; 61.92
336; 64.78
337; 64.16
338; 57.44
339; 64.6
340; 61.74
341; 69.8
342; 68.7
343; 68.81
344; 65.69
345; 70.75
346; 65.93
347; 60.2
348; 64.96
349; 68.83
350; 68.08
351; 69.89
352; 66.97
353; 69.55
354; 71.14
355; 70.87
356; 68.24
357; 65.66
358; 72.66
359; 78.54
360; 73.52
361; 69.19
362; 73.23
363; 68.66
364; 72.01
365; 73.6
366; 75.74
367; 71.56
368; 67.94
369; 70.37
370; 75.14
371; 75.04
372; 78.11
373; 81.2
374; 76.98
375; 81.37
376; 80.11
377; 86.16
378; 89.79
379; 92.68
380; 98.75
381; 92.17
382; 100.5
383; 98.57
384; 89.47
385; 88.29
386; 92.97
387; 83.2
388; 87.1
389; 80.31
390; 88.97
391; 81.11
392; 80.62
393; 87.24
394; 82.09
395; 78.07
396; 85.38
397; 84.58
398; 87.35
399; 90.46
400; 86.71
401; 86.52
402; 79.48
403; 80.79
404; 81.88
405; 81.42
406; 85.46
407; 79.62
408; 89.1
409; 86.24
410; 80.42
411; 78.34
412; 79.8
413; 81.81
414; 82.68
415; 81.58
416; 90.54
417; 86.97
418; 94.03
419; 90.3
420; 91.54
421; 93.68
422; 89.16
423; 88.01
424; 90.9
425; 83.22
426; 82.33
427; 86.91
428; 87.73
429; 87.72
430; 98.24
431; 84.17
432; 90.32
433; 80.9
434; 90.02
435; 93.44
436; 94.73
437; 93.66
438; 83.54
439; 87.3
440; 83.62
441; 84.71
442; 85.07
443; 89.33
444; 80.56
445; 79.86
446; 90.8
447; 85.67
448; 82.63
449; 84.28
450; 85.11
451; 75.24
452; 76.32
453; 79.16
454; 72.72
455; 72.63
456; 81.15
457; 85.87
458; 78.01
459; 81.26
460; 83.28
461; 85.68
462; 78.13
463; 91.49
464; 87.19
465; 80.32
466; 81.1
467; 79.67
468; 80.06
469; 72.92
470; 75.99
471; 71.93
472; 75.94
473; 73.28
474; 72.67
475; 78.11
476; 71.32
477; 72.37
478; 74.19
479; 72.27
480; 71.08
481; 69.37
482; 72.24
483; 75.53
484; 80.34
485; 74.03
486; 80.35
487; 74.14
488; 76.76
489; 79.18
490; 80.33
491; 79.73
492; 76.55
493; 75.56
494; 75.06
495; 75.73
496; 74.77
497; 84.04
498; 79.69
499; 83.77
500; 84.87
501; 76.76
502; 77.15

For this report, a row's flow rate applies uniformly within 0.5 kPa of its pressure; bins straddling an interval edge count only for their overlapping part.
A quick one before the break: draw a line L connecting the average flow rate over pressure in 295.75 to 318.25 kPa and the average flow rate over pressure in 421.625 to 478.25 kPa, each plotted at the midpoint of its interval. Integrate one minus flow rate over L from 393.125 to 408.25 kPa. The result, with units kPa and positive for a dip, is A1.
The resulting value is -1.9 kPa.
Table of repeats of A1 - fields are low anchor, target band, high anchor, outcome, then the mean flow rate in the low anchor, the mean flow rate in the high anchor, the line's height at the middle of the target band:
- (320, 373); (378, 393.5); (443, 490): -4.1 kPa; 67.2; 78.4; 70.9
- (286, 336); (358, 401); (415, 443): -3.3 kPa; 59.3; 88.5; 76.3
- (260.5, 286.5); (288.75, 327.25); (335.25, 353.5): 1.2 kPa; 55.8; 66.1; 60.8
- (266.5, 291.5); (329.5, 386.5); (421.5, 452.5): -2.0 kPa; 55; 86.3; 70.7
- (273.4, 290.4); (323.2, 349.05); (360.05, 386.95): 2.4 kPa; 54.6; 81.4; 70.5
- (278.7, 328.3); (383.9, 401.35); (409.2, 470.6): -2.4 kPa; 58.1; 84.5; 75.3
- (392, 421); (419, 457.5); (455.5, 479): -1.9 kPa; 84.7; 78.6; 81.6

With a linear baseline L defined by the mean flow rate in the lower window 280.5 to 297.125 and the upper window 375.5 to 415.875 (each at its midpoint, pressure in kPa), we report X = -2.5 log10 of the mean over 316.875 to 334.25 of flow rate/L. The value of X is 0.06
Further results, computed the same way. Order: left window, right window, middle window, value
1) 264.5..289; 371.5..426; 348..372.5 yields 0.074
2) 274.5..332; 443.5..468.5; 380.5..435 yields -0.168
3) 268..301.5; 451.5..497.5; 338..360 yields -0.083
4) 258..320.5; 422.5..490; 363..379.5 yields -0.131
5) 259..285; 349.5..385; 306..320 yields 0.085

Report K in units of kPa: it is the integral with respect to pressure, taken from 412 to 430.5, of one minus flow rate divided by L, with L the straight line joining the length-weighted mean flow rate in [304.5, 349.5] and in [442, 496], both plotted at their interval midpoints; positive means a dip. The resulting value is -3.8 kPa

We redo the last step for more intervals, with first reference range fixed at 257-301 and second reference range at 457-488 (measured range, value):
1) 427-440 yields -2.88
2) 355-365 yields -1.07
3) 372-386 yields -4.62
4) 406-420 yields -2.87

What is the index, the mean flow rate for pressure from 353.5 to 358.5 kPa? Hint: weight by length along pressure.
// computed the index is 69.7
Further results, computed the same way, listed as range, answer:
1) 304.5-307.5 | 59.8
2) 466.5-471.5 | 76.1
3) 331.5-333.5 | 64.2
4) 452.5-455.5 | 74.8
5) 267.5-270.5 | 58.8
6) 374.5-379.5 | 86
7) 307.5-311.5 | 62.6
